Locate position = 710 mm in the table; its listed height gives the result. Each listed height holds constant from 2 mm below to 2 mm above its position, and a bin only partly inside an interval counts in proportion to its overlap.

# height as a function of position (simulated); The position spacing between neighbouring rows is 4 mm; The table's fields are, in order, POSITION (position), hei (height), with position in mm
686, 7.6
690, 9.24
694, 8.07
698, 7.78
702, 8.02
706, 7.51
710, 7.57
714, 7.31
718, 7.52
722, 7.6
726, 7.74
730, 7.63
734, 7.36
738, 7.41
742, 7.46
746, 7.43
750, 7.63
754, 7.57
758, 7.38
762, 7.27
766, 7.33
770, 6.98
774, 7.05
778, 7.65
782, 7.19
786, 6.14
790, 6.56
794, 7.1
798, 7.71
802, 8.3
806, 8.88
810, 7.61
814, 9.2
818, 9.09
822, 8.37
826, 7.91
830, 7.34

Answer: 7.57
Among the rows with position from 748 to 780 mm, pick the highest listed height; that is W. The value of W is 7.65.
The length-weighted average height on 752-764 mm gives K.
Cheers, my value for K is 7.41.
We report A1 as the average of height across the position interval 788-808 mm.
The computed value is 7.71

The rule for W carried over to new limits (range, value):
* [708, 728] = 7.74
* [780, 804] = 8.3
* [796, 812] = 8.88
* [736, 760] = 7.63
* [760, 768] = 7.33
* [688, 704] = 9.24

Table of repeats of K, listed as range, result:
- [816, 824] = 8.73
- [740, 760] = 7.49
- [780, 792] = 6.63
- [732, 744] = 7.41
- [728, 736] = 7.5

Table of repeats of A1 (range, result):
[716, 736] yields 7.57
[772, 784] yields 7.3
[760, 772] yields 7.19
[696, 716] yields 7.64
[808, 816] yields 8.4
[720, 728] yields 7.67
